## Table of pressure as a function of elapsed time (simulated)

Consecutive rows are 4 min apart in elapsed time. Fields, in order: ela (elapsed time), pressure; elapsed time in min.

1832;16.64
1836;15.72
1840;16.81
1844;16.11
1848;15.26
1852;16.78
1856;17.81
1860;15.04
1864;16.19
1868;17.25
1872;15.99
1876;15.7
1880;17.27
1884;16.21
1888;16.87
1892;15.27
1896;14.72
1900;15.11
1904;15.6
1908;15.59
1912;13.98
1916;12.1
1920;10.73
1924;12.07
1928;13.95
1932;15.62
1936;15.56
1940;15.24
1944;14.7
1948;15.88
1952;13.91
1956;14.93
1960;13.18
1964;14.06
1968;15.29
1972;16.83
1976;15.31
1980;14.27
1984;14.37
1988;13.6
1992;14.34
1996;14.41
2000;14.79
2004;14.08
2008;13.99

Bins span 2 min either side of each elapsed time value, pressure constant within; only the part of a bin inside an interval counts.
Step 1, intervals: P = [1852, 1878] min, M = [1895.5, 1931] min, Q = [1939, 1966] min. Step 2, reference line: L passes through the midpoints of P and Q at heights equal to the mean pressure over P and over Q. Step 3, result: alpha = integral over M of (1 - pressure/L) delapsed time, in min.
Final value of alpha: 3.7 min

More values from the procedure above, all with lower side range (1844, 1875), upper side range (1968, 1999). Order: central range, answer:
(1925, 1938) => 0.5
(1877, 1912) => 0.3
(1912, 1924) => 2.8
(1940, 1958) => 0.4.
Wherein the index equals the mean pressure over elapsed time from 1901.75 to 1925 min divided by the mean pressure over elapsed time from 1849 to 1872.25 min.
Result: 0.81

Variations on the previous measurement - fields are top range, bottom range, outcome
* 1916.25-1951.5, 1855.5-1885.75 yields 0.86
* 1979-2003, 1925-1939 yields 0.96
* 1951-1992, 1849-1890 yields 0.88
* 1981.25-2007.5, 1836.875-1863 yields 0.88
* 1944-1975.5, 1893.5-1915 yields 1.00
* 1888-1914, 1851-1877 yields 0.93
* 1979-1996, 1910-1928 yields 1.14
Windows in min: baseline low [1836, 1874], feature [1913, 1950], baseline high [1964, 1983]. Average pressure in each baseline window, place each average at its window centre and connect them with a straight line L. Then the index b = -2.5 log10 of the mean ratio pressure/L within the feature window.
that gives 0.119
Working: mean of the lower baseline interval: 16.3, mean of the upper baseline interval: 15.2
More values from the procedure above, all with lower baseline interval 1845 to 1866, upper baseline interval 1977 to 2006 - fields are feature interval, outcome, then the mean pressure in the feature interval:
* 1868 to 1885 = -0.03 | 16.4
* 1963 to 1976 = -0.06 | 15.5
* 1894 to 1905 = 0.03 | 15.1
